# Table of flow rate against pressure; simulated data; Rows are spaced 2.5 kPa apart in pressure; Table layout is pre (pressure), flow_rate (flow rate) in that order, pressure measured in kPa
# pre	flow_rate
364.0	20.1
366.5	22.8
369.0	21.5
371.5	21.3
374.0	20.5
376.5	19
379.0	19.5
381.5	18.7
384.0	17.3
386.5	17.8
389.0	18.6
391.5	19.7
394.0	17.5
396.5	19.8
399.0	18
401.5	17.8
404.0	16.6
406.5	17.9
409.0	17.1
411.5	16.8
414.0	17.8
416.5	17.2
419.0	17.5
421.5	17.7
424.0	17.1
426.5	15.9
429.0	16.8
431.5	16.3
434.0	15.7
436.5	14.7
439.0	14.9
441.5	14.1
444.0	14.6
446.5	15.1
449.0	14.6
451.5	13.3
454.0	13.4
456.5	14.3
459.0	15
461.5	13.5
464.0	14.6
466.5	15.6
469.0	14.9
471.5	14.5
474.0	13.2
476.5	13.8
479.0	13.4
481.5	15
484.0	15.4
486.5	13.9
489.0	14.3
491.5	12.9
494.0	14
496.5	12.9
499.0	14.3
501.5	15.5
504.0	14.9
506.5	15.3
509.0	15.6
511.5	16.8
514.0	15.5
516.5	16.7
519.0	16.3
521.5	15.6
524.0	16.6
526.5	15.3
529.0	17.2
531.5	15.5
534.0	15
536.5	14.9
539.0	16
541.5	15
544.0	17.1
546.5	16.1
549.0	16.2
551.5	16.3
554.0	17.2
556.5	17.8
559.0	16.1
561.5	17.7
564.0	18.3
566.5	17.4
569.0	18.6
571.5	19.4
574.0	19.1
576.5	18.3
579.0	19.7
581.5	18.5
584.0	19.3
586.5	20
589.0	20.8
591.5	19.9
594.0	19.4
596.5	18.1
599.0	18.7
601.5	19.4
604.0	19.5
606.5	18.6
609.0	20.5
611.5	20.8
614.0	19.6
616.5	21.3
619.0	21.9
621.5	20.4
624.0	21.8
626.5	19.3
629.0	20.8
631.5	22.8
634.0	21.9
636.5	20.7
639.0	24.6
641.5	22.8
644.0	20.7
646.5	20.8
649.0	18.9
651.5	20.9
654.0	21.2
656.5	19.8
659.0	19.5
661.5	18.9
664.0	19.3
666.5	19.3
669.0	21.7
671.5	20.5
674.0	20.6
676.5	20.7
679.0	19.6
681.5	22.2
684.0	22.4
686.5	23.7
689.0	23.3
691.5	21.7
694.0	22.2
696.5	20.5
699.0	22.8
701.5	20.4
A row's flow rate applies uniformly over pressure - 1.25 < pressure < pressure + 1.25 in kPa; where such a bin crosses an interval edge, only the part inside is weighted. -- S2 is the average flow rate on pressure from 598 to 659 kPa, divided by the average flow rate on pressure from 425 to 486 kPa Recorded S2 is 1.4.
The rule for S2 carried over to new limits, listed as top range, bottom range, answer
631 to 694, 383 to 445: 1.24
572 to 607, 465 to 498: 1.36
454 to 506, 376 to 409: 0.78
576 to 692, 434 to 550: 1.37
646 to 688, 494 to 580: 1.25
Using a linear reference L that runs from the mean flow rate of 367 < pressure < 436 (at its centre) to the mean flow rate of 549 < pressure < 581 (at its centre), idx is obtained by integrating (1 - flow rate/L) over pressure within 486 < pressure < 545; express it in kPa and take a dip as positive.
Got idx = 8.8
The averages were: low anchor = 18.1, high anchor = 17.9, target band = 15.3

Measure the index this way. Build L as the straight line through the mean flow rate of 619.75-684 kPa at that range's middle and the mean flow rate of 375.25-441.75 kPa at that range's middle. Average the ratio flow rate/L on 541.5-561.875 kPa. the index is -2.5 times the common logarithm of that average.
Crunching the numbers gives 0.17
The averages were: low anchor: 17.4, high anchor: 20.8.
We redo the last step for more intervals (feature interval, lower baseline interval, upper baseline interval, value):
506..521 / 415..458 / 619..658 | 0.104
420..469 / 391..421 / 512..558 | 0.145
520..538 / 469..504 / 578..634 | 0.035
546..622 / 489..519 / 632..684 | -0.051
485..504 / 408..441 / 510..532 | 0.159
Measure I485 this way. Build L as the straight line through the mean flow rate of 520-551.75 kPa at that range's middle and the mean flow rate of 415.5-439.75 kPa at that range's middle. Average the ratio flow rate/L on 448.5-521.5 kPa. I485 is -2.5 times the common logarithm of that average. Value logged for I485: 0.11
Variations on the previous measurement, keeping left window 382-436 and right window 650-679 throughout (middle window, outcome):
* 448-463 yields 0.27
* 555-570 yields 0.09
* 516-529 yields 0.16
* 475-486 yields 0.26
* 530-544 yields 0.21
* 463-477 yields 0.24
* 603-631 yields -0.04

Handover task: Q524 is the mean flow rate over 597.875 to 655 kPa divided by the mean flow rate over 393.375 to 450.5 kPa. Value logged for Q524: 1.3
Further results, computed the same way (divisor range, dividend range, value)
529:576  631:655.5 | 1.27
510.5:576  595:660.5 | 1.23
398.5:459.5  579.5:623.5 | 1.24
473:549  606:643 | 1.40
